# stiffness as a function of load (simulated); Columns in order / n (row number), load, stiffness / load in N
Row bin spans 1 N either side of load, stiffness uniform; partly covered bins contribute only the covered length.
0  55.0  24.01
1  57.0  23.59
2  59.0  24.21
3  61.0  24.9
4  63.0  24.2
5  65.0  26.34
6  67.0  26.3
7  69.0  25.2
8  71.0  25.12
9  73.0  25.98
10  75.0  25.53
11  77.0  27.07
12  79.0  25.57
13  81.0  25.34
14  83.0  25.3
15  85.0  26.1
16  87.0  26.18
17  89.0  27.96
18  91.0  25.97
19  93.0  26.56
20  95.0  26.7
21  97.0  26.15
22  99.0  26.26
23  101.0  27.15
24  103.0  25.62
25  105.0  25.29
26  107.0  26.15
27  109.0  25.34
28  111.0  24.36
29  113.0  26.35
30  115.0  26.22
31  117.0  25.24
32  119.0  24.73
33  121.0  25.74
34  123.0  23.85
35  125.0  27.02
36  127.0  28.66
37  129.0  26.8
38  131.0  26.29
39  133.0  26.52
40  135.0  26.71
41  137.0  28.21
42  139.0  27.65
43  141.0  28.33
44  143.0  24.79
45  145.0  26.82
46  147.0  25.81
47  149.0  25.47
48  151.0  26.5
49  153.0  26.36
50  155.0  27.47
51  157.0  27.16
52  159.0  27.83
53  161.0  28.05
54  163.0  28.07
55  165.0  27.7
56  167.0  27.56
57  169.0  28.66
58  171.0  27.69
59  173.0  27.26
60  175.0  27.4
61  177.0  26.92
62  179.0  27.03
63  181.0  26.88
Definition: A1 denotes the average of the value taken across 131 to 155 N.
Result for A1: 26.7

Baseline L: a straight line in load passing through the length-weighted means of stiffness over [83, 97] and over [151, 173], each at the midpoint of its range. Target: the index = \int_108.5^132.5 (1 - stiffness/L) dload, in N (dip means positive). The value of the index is 0.9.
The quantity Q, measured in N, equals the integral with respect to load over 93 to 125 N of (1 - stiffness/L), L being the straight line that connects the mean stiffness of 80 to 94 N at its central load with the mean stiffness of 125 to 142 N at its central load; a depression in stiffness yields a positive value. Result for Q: 1.2 N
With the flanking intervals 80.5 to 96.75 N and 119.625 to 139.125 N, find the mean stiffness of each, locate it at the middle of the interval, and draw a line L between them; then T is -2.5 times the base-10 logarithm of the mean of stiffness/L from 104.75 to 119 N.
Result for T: 0.04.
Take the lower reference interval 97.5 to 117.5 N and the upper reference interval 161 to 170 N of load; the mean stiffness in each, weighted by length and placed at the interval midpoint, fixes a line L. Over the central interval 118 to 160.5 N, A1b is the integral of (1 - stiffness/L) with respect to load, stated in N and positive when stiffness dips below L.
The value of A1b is 0.6 N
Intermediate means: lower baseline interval 25.8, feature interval 26.6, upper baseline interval 28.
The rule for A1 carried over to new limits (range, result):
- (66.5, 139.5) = 26.1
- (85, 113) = 26.1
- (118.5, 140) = 26.6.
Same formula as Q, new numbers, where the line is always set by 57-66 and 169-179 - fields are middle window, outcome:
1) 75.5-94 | -0.65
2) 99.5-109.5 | -0.07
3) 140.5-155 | 0.27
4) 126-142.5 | -0.52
